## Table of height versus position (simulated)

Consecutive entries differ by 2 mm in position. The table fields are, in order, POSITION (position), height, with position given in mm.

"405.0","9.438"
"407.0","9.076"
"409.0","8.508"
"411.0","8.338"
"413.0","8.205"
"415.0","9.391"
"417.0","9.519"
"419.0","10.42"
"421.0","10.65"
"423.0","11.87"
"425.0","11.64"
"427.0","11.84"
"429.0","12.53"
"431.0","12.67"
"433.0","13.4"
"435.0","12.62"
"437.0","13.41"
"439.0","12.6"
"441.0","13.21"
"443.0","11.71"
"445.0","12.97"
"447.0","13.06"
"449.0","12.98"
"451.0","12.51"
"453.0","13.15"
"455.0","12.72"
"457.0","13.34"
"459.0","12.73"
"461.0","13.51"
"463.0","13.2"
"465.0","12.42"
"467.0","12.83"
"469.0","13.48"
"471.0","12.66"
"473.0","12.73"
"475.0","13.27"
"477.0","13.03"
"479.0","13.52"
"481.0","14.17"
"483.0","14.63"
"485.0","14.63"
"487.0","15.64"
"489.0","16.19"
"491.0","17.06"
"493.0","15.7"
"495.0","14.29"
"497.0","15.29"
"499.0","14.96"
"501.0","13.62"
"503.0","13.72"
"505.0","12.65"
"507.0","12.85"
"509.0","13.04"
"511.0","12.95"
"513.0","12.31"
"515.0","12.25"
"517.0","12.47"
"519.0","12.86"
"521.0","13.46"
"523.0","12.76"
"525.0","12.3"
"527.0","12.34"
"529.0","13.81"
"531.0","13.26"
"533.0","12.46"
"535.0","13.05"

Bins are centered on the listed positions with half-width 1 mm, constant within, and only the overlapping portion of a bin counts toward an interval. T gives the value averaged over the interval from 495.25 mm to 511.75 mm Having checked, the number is 13.7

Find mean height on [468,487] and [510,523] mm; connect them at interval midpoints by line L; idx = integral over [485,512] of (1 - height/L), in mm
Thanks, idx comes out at -2.64 mm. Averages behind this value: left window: 13.7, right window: 12.7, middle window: 14.5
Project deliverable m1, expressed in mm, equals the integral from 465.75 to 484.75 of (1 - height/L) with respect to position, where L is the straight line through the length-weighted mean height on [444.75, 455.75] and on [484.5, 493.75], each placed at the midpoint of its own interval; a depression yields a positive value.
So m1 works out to 1.8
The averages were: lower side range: 12.9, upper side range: 15.9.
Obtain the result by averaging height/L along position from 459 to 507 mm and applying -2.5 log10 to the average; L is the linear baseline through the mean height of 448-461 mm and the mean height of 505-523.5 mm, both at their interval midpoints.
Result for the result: -0.092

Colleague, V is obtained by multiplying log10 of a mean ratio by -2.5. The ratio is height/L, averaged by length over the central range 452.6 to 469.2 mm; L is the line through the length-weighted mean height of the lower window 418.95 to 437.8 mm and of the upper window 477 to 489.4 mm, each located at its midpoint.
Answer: 0.05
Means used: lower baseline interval 12.2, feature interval 13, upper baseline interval 14.6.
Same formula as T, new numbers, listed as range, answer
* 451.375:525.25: 13.6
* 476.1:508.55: 14.5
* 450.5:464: 13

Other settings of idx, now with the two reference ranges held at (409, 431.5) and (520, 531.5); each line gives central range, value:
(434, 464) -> -4.67 mm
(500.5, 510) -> -0.50 mm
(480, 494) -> -3.90 mm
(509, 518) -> 0.09 mm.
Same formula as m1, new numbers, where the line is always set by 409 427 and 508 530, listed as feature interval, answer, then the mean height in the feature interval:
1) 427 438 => -2.5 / 12.8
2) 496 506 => -1.4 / 14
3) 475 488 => -2.7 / 14.2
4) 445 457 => -2.2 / 12.9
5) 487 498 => -3.3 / 15.7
